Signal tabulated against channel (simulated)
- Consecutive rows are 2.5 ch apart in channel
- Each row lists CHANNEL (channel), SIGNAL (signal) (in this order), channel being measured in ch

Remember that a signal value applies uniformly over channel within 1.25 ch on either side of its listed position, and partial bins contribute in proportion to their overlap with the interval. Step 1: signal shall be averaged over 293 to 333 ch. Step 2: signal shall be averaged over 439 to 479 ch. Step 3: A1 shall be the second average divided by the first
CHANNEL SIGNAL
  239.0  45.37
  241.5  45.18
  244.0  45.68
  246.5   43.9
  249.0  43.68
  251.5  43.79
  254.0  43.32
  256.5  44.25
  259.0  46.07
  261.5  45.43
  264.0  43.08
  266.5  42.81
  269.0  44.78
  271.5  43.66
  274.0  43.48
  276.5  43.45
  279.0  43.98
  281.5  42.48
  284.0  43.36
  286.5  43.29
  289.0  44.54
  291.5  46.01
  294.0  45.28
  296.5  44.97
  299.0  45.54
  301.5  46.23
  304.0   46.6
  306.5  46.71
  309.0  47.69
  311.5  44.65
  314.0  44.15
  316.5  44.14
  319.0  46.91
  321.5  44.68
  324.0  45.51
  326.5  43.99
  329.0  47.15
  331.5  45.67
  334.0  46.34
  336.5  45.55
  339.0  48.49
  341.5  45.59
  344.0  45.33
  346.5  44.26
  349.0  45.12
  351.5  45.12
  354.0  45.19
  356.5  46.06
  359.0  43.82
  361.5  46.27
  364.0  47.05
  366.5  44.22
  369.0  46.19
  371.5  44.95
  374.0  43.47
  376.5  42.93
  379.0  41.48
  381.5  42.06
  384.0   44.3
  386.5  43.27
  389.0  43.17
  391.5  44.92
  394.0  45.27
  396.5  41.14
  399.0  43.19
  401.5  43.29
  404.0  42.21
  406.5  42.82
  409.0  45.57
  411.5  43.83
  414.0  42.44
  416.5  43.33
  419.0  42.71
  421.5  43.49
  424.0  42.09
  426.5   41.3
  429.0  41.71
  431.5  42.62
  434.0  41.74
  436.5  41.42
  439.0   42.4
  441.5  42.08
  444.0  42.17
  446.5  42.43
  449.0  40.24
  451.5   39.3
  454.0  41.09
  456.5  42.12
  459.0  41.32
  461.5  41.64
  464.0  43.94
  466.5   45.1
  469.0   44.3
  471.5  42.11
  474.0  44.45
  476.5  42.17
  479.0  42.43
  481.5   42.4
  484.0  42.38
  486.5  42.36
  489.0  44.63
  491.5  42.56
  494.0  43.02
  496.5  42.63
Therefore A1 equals 0.93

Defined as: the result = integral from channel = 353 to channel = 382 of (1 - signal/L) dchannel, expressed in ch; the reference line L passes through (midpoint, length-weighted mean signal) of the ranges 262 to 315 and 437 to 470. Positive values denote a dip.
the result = -0.7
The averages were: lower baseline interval 44.6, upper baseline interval 42.1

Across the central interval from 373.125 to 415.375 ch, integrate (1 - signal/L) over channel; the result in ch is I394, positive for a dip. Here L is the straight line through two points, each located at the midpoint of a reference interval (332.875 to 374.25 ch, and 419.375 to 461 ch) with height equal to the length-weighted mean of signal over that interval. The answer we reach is 0.5 ch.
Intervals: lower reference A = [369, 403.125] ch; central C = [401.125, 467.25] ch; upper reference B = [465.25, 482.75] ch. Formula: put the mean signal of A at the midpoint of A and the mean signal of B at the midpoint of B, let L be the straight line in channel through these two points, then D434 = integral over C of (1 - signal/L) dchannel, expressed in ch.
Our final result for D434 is 1.5 ch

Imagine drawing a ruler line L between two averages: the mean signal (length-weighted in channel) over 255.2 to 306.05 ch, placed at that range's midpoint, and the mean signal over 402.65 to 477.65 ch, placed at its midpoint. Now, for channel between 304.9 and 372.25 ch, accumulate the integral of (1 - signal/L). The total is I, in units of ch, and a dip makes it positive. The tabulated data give -2.8 ch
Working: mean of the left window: 44.5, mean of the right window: 42.5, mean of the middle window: 45.6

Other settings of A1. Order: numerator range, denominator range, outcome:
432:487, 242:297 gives 0.96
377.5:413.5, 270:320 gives 0.97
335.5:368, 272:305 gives 1.02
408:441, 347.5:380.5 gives 0.95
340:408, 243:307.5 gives 0.99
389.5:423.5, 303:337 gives 0.95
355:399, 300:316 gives 0.96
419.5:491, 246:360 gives 0.94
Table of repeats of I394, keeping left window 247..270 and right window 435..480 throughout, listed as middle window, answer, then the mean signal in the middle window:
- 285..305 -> -0.7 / 45.3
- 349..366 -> -0.9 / 45.5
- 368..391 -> -0.3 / 43.6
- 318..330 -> -0.6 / 45.6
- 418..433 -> 0.1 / 42.3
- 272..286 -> 0.2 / 43.4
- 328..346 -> -1.2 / 46.2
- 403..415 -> -0.2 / 43.4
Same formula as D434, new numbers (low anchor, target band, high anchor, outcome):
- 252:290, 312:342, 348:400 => -1.08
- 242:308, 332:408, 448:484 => -1.79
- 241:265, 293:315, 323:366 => -0.33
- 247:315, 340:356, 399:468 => -0.58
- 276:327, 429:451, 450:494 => 0.65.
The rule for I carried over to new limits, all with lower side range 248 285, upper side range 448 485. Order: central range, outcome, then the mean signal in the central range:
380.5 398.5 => -0.2 ch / 43.5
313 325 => -0.5 ch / 45.1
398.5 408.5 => -0.1 ch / 43.1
